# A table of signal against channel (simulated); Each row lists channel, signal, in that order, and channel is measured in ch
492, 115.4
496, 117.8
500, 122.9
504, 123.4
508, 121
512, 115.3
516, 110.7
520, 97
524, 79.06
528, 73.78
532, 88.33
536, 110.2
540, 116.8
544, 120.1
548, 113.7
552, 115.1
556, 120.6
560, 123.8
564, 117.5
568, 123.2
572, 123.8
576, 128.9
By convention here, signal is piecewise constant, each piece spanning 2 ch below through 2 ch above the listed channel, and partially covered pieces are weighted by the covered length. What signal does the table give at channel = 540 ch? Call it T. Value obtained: 116.8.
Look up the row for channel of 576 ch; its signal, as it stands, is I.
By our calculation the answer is 128.9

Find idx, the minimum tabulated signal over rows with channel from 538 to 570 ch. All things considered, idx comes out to 113.7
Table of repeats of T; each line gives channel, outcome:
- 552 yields 115.1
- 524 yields 79.06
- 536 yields 110.2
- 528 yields 73.78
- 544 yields 120.1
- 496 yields 117.8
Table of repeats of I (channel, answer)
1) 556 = 120.6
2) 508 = 121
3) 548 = 113.7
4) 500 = 122.9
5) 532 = 88.33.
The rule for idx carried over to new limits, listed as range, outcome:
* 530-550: 88.33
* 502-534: 73.78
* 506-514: 115.3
